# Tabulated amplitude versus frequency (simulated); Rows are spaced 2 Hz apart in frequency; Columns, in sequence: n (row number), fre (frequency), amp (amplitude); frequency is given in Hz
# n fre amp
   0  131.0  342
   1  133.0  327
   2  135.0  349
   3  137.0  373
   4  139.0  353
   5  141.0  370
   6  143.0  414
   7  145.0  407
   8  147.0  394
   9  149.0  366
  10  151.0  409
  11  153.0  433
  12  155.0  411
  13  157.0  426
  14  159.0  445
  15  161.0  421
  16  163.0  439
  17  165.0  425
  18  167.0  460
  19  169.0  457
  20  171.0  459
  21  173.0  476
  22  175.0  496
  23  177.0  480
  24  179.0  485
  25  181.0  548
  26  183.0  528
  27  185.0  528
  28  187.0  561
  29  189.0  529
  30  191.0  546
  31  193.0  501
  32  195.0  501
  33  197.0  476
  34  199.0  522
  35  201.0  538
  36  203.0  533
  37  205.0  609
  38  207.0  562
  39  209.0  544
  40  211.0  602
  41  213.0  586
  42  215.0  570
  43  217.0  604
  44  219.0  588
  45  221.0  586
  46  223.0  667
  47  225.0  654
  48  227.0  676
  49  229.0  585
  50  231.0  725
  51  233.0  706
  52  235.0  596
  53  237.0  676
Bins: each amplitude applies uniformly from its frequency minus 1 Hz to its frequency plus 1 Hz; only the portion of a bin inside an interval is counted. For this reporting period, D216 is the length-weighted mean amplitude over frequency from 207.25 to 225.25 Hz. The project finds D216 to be 596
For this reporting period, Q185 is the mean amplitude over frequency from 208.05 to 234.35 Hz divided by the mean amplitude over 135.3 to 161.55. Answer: 1.56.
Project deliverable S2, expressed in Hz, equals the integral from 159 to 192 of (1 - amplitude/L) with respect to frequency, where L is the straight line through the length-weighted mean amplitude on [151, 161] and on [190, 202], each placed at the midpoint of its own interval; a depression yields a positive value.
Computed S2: -1.3 Hz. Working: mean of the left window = 426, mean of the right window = 514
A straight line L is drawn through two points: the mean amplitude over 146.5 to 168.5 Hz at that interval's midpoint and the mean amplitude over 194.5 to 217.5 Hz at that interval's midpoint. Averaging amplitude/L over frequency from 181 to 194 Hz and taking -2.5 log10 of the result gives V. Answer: -0.06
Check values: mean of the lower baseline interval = 422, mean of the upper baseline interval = 554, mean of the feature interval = 533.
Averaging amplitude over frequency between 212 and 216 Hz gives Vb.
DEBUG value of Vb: 578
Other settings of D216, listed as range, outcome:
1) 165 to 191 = 499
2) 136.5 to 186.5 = 442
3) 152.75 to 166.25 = 429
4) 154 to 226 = 521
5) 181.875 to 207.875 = 533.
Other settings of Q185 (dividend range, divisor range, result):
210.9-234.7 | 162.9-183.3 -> 1.32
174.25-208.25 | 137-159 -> 1.32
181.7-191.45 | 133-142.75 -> 1.49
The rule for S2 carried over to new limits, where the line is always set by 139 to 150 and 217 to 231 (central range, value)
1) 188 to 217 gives 1.0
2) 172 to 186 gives -0.4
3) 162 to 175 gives 0.1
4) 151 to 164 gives 0.0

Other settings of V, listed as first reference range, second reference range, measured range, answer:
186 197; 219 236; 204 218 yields 0.013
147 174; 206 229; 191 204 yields 0.058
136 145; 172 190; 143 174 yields 0.029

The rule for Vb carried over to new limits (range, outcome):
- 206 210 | 553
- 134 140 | 358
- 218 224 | 614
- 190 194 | 524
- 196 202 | 512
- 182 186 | 528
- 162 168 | 441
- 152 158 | 423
